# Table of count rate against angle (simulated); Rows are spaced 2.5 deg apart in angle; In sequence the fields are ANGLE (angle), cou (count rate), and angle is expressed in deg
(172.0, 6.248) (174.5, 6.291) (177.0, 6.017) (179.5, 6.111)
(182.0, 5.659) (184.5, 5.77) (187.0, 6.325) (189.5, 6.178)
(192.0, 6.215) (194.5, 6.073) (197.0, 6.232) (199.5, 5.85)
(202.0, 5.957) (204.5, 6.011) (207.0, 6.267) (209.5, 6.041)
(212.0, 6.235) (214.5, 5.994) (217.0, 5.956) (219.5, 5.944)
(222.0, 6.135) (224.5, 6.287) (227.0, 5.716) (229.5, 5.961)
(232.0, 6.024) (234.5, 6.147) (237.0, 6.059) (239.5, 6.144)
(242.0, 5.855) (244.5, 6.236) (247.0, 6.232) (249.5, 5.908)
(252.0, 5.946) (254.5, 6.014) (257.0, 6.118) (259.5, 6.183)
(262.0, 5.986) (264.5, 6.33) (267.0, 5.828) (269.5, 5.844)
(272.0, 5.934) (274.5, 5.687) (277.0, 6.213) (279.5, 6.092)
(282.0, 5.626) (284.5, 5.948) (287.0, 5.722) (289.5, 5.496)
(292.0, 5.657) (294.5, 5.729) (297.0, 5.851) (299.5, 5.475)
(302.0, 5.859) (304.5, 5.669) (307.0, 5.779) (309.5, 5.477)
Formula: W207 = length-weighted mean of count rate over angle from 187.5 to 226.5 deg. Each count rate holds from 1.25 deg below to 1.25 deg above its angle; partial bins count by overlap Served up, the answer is 6.09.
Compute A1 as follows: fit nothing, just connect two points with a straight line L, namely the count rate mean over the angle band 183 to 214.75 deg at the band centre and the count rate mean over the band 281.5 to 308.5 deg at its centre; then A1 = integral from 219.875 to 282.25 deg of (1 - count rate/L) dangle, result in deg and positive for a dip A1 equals -1.5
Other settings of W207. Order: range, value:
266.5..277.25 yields 5.88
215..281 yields 6.03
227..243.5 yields 6.01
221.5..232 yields 6.02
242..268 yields 6.07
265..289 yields 5.88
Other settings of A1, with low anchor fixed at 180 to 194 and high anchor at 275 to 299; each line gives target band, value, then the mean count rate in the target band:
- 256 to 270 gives -0.5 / 6.06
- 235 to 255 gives -0.5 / 6.05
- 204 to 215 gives -0.3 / 6.12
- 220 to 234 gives -0.2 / 6.03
